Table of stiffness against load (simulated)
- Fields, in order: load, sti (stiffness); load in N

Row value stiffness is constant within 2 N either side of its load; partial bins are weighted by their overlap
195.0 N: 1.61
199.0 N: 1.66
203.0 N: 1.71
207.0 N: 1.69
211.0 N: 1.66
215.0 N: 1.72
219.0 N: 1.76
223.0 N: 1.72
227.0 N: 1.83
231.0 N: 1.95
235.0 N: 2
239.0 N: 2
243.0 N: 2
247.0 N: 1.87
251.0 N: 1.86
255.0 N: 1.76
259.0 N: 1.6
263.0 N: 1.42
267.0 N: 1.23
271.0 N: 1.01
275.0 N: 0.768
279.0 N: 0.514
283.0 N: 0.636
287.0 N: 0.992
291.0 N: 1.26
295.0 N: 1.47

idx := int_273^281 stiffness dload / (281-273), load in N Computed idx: 0.641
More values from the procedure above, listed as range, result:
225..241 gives 1.95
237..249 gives 1.96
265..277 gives 1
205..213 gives 1.67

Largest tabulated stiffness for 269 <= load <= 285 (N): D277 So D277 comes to 1.01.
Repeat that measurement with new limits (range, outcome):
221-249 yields 2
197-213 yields 1.71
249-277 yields 1.86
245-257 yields 1.87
